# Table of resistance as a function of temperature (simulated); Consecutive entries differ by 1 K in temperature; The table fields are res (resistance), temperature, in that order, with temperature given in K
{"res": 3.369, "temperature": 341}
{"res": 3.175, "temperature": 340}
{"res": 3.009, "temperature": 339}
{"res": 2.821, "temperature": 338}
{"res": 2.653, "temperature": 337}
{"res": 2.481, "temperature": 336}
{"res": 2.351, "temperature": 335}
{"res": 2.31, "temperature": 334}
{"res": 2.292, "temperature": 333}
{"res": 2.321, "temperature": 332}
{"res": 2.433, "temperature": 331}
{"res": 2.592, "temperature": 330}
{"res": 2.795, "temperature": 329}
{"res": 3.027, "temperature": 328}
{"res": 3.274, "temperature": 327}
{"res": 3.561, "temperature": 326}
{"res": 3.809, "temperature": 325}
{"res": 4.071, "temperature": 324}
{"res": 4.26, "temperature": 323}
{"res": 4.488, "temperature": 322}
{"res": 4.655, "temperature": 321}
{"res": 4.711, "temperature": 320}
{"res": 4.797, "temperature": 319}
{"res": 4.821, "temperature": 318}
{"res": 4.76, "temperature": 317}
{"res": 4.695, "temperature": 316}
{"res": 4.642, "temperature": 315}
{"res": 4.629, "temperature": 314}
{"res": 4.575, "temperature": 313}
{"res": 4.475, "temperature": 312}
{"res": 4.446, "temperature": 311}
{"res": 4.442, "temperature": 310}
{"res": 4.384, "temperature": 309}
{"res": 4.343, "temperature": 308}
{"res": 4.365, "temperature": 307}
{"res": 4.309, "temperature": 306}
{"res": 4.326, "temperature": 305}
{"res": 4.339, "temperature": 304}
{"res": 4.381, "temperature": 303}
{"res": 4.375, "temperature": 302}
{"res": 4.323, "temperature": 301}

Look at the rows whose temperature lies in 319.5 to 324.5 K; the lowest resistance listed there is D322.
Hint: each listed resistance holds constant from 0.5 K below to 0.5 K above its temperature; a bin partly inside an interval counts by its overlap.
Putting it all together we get 4.071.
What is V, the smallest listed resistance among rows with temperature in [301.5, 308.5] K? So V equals 4.309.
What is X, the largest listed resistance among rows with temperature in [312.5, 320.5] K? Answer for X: 4.821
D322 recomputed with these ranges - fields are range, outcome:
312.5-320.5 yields 4.575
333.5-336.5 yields 2.31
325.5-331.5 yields 2.433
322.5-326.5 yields 3.561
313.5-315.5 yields 4.629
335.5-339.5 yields 2.481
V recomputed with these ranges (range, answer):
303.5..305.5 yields 4.326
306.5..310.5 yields 4.343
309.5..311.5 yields 4.442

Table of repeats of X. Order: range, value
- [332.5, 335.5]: 2.351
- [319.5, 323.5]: 4.711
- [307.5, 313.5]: 4.575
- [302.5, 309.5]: 4.384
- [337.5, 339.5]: 3.009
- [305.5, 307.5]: 4.365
